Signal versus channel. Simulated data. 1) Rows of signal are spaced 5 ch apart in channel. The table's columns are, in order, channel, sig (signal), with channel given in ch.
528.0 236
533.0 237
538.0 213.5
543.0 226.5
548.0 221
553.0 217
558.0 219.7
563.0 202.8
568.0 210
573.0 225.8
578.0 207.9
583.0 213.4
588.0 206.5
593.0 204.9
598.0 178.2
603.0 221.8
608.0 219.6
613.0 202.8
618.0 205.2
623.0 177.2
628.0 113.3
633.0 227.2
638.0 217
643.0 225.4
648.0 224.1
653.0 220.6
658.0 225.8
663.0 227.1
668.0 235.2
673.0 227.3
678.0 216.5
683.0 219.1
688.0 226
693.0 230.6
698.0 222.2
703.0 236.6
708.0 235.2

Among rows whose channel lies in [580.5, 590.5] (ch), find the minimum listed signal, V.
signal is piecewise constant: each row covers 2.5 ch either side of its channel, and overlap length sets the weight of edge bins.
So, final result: 206.5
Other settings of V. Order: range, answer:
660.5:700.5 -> 216.5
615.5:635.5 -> 113.3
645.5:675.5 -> 220.6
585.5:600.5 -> 178.2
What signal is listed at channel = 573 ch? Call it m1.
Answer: 225.8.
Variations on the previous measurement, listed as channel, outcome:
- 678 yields 216.5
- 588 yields 206.5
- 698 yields 222.2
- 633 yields 227.2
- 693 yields 230.6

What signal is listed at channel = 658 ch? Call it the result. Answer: 225.8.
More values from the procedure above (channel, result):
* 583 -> 213.4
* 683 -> 219.1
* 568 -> 210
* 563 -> 202.8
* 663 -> 227.1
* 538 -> 213.5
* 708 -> 235.2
